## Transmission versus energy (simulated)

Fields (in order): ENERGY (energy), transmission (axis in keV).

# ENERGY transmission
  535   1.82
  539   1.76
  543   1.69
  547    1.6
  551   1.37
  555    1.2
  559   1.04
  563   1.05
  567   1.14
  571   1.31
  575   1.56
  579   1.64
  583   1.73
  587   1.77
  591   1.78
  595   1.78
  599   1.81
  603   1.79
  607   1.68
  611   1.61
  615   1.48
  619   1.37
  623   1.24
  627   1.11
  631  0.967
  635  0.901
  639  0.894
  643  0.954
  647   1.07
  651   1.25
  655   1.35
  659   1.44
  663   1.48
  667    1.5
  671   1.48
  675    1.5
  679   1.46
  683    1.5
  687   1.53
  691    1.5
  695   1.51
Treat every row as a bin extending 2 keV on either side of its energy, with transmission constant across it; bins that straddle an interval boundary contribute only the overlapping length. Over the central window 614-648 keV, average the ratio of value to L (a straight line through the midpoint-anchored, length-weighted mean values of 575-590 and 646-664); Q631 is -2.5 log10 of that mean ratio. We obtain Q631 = 0.30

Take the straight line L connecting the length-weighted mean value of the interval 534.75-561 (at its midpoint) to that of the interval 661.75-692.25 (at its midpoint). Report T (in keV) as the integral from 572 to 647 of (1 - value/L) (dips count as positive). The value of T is 2.4 keV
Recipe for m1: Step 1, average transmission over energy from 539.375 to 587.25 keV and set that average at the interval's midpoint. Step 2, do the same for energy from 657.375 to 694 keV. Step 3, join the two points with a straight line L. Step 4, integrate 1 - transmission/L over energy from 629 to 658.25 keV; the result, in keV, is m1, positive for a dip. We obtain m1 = 7.9 keV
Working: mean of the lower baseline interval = 1.42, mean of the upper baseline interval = 1.49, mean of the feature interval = 1.07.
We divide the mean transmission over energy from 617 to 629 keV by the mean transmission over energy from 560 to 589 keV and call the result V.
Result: 0.9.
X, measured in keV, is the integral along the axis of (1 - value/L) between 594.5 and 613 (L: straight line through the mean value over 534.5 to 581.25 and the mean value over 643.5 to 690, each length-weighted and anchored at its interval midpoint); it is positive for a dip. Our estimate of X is -4.2 keV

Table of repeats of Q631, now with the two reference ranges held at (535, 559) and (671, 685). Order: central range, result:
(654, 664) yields 0.048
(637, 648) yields 0.474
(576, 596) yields -0.153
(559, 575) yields 0.246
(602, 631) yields 0.055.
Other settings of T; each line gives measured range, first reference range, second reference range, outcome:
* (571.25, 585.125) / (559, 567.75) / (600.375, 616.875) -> -3.7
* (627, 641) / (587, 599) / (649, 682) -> 5.6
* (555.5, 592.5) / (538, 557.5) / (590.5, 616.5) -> 3.9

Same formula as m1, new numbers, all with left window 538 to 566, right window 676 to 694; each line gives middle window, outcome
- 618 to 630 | 1.9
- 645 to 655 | 1.8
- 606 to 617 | -1.2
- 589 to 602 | -3.5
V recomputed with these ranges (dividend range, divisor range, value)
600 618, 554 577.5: 1.33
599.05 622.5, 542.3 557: 1.10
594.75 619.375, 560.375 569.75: 1.49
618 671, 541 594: 0.82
